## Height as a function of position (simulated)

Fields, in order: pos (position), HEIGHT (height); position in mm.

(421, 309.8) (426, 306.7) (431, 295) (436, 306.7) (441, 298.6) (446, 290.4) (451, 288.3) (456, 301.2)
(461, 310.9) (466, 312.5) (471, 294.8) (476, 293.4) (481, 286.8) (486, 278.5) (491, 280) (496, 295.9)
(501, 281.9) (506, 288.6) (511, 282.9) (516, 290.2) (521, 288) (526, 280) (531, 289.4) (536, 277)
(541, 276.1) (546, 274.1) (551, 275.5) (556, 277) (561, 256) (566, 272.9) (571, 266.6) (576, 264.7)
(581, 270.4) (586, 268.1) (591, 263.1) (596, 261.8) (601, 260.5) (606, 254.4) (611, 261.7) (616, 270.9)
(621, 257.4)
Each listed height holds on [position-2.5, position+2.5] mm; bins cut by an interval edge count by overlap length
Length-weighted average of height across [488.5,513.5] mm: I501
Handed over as 286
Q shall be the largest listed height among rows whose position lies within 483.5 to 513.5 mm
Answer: 295.9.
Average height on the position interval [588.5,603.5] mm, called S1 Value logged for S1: 262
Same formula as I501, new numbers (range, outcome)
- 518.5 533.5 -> 286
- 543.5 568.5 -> 271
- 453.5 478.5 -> 303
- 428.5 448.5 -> 298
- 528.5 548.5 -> 279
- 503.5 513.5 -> 286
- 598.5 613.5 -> 259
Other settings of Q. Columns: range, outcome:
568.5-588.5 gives 270.4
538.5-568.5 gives 277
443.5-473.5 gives 312.5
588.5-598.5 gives 263.1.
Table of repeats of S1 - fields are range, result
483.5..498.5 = 285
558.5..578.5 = 265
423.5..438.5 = 303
